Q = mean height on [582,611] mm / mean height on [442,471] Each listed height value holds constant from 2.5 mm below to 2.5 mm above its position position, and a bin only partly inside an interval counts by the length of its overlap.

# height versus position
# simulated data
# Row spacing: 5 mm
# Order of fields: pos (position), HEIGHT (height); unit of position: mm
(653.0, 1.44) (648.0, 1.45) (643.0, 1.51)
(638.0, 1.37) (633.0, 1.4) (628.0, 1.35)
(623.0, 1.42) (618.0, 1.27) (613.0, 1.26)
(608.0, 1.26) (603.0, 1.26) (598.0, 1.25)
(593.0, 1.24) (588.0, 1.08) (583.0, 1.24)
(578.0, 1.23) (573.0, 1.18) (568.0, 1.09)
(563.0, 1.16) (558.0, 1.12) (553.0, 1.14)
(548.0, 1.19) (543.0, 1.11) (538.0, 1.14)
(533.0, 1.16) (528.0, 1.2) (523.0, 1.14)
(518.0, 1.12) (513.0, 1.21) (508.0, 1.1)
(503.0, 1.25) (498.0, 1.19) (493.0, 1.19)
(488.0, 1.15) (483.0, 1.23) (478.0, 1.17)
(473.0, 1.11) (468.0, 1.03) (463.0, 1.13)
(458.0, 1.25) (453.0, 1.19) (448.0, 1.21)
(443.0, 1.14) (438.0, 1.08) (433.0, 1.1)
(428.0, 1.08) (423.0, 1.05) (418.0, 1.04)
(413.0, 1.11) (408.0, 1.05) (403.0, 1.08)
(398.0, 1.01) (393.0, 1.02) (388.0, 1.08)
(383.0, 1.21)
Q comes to 1.05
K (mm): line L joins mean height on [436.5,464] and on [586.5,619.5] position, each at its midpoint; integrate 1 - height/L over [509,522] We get 0.5 mm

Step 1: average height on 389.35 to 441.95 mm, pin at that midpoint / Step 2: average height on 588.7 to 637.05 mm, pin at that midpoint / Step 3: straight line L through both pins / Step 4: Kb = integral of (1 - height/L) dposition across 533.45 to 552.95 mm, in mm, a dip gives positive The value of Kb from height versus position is 1.1 mm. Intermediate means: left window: 1.06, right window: 1.3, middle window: 1.15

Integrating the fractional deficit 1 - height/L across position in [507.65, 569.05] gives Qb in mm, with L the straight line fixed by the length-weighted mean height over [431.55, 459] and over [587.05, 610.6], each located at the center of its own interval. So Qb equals 2.7 mm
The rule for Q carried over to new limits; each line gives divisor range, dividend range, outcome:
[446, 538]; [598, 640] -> 1.13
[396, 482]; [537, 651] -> 1.13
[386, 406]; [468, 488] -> 1.10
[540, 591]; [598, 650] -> 1.17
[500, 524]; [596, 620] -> 1.08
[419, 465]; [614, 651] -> 1.23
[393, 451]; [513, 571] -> 1.06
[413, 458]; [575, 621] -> 1.10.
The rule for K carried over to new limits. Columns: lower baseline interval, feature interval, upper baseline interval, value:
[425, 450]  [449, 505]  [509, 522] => -1.7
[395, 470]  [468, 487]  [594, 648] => 0.2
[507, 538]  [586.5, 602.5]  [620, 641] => 1.3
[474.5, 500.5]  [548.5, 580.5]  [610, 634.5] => 2.9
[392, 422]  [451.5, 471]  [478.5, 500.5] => -0.1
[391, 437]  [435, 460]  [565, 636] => -1.7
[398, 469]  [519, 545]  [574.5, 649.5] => 1.4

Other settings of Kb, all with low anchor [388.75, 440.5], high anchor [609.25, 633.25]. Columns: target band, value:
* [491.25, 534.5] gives 0.59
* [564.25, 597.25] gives 2.53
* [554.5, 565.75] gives 1.01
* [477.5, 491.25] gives -0.39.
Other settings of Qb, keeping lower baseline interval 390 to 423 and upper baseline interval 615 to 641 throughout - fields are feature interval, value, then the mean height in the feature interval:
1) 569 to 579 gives 0.80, 1.18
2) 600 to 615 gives 0.84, 1.26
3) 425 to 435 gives -0.02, 1.09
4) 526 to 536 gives 0.40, 1.18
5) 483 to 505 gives -0.43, 1.2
